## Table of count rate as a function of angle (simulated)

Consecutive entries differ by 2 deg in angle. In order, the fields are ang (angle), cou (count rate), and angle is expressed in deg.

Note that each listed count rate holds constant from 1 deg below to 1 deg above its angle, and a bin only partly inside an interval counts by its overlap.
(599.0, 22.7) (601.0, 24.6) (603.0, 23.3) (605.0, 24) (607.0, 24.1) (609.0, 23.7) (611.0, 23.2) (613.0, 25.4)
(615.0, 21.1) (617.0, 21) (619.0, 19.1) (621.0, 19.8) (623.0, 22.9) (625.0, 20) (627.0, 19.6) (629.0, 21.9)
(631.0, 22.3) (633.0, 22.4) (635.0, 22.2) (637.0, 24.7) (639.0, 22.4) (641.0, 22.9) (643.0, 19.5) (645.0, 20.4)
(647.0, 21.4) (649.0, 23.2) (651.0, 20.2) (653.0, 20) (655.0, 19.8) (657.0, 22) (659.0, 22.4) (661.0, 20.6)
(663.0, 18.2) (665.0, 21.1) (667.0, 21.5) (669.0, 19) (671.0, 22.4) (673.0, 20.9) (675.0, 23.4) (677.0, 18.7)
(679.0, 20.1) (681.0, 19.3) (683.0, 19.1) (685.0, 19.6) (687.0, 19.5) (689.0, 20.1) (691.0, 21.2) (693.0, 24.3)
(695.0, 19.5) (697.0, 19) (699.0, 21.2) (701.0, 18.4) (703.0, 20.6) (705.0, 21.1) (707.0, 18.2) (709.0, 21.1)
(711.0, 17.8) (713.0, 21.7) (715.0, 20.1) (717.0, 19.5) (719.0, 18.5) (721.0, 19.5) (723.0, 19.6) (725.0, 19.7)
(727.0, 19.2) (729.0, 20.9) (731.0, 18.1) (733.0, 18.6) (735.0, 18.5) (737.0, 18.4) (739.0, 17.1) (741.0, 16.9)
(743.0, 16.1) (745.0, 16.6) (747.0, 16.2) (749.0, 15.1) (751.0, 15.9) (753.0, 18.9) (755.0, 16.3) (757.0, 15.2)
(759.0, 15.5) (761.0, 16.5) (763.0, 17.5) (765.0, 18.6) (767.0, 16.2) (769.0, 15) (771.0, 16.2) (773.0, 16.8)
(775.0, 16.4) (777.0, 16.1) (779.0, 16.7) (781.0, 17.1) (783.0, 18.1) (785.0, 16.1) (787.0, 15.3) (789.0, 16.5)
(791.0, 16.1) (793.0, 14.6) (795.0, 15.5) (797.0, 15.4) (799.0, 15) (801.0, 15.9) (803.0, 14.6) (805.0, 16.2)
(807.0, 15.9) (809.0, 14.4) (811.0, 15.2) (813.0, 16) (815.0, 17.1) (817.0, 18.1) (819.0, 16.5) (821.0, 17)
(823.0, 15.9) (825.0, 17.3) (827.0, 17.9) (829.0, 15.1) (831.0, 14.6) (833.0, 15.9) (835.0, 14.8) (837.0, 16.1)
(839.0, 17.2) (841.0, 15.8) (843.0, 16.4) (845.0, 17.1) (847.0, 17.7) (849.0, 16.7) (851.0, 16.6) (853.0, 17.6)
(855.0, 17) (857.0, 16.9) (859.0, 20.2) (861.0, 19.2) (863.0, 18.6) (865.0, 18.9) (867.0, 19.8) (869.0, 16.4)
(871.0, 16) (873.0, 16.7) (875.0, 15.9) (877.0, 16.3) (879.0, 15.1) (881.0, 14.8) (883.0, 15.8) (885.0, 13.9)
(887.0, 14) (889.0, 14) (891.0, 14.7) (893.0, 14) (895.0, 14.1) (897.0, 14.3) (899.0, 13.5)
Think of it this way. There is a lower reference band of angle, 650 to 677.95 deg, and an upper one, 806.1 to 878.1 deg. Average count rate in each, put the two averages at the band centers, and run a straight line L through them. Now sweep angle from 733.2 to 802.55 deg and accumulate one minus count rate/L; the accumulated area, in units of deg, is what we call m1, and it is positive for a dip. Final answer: 7.6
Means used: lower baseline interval 20.7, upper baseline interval 16.8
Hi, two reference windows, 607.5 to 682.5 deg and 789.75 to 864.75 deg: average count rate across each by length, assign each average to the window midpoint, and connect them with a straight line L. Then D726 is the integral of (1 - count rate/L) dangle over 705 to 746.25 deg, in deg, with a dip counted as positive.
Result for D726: 0.7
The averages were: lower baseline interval 21.3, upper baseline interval 16.5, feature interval 18.8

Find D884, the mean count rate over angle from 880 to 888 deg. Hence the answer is 14.6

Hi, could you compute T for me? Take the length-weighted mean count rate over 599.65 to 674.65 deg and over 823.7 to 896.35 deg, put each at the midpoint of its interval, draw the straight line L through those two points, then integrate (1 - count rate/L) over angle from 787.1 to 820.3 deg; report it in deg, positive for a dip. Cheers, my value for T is 3.55 deg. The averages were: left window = 21.7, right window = 16.4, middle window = 15.8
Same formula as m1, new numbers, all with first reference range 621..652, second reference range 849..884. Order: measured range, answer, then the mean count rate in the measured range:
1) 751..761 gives 1.5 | 16.4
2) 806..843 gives 3.7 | 16.2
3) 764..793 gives 3.7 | 16.4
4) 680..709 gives 0.6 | 20.1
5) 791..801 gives 1.7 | 15.3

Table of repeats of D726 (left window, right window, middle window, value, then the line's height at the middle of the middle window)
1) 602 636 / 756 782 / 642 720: -2.5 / 19.8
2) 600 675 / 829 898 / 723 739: 0.4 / 19.5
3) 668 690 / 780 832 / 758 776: 0.8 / 17.3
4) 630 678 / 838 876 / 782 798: 2.4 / 18.7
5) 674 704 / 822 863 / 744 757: 1.7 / 18.9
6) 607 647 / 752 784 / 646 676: -0.7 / 20.6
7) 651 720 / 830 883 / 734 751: 2.1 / 19.1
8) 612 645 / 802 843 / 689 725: -1.2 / 19.4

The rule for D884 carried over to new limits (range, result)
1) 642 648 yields 20.4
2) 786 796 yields 15.6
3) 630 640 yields 22.8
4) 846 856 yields 17.1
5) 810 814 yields 15.6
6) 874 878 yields 16.1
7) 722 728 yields 19.5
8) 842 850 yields 17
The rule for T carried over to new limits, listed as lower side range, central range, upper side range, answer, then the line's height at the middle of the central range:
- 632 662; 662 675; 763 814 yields 0.0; 20.8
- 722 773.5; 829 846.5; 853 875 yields 1.7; 17.7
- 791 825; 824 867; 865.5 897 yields -3.9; 15.7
